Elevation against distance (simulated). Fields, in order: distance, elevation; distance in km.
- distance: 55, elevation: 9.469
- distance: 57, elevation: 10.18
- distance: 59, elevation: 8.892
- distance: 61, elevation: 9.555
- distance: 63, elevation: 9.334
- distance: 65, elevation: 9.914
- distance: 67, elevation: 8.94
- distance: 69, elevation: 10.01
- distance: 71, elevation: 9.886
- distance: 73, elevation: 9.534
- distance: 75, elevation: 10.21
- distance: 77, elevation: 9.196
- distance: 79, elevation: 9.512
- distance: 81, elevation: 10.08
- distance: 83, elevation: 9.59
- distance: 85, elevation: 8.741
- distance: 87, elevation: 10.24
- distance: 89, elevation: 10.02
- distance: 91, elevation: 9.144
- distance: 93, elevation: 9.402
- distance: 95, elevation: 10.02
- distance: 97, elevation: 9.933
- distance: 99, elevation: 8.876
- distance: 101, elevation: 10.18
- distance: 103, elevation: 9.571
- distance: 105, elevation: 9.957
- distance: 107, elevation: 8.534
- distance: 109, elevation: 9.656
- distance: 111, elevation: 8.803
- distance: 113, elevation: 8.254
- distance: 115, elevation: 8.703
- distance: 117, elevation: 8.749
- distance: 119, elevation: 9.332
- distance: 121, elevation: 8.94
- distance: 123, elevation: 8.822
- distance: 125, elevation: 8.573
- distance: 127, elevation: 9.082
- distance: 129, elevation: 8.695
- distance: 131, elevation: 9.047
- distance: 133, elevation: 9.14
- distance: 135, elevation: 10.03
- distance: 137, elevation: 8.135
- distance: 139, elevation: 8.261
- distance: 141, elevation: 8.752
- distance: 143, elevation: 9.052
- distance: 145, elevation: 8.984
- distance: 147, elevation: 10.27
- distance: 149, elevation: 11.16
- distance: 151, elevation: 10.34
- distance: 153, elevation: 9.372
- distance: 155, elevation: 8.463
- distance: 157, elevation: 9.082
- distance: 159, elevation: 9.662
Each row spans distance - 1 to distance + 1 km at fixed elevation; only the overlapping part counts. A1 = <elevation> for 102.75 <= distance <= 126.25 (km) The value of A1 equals 8.97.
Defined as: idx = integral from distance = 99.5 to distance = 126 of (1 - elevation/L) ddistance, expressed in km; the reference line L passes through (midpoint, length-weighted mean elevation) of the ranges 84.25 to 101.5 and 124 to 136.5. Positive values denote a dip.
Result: 0.69 km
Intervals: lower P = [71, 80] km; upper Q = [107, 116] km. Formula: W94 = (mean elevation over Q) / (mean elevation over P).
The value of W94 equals 0.91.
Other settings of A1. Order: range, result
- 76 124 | 9.34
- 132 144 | 8.89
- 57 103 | 9.61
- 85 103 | 9.66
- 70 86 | 9.59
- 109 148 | 8.95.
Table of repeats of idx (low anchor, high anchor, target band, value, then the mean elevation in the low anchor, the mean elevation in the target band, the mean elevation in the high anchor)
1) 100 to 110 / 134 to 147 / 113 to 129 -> 0.8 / 9.58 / 8.83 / 8.98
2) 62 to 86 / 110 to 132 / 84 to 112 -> -1.0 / 9.58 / 9.51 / 8.82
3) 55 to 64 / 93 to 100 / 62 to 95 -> -0.3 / 9.49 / 9.62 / 9.58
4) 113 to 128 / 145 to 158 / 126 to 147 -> 0.7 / 8.84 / 8.98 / 9.72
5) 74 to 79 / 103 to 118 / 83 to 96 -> -0.3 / 9.66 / 9.59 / 8.99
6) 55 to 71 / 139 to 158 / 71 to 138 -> 1.4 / 9.56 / 9.3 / 9.43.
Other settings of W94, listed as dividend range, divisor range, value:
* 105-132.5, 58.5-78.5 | 0.93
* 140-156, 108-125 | 1.07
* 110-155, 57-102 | 0.95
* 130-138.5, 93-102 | 0.93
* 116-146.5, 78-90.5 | 0.92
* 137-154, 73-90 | 0.97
